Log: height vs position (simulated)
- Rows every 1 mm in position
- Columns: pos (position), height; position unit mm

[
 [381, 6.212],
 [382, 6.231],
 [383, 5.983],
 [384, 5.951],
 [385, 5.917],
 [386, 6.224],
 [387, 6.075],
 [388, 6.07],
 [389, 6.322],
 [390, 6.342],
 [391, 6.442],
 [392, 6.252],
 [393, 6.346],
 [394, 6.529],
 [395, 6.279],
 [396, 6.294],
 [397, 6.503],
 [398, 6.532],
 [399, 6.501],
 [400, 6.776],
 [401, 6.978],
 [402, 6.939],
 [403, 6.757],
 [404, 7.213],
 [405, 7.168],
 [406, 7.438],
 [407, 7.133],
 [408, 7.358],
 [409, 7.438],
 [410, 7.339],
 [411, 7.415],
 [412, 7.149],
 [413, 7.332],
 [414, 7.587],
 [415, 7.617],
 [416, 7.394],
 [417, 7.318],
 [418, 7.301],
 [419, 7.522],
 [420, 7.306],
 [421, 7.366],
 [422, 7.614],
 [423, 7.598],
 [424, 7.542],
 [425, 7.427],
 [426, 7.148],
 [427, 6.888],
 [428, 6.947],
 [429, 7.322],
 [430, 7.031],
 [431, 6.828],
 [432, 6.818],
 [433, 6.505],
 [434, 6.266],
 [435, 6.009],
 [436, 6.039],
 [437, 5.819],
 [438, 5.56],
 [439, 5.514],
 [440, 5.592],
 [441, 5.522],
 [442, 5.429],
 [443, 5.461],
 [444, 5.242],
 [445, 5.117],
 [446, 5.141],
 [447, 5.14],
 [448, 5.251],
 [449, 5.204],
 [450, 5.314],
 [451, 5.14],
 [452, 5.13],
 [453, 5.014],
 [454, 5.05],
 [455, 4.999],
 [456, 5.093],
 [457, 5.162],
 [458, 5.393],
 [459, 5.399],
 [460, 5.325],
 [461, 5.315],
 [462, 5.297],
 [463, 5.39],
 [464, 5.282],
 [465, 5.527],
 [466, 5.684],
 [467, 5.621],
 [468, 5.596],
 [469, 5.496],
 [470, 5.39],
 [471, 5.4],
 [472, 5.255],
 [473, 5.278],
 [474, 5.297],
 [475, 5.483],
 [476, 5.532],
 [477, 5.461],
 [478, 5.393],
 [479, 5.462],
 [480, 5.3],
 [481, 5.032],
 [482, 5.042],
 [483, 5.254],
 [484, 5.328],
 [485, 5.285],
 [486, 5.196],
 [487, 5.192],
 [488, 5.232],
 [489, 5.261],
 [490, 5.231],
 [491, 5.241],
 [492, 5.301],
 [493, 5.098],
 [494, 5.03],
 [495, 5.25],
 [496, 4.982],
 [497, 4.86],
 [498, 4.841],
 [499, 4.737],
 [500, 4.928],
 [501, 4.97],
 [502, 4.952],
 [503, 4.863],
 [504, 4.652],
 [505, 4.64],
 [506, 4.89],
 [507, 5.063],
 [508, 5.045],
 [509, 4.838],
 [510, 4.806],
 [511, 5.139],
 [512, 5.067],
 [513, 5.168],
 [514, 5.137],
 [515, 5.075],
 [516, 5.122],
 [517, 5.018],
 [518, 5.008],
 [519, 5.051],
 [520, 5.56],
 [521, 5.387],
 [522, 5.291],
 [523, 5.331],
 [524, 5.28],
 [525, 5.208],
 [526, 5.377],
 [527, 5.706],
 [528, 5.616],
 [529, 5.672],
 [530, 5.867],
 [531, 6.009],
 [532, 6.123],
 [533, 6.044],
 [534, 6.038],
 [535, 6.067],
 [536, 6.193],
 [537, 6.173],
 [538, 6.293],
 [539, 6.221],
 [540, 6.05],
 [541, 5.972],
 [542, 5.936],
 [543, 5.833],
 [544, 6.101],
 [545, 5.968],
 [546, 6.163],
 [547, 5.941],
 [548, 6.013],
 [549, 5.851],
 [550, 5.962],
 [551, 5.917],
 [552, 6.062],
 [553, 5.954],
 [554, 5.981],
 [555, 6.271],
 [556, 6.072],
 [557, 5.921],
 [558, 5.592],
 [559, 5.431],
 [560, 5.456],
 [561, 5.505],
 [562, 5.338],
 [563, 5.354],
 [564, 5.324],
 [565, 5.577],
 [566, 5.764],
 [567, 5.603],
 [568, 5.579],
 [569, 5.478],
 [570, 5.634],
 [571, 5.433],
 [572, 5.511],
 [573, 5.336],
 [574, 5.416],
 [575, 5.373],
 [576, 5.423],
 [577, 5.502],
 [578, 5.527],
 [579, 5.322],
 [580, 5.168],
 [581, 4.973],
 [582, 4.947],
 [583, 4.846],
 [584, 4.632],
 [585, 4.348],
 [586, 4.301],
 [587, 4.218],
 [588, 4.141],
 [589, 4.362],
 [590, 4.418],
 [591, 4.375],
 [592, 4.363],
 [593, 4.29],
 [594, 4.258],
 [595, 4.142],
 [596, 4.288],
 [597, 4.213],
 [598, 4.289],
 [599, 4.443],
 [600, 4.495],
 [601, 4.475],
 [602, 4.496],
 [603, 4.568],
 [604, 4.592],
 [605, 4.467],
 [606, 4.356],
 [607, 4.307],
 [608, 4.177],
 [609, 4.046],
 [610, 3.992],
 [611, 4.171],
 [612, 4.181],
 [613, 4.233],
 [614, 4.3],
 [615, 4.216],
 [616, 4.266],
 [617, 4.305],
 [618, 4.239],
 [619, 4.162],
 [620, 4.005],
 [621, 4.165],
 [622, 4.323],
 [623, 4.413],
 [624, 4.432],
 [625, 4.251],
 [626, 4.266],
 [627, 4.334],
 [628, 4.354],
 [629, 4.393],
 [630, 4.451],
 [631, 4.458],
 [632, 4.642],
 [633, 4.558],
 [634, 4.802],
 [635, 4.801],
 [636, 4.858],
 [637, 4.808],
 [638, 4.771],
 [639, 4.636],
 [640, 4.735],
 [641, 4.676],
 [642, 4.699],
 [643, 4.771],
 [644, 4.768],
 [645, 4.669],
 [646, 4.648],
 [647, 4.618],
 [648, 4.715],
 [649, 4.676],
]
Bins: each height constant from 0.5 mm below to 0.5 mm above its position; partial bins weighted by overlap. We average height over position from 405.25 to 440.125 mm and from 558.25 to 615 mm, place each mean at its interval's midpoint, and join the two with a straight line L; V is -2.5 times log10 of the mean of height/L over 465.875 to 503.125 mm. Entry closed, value 0.18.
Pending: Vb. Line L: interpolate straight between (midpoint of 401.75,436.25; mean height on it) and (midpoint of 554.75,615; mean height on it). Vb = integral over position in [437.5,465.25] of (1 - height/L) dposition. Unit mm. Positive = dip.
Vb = 5.89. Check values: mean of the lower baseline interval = 7.15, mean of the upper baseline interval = 4.87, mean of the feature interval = 5.28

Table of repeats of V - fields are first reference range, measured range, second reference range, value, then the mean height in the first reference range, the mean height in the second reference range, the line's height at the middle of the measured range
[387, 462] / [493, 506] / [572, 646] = 0.15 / 6.38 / 4.54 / 5.63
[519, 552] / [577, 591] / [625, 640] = 0.11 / 5.84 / 4.58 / 5.21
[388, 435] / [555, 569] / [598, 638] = -0.10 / 6.98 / 4.38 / 5.09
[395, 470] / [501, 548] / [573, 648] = -0.03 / 6.29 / 4.53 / 5.38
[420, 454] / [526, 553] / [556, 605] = -0.13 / 6.12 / 4.97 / 5.3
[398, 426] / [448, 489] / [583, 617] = 0.20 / 7.26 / 4.32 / 6.38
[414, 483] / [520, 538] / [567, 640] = -0.10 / 5.91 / 4.6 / 5.23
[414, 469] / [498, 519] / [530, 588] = 0.17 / 6.06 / 5.62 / 5.81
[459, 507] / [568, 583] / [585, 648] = -0.15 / 5.21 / 4.41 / 4.66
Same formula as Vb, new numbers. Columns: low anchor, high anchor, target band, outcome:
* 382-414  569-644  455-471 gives 1.7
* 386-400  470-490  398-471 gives -5.0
